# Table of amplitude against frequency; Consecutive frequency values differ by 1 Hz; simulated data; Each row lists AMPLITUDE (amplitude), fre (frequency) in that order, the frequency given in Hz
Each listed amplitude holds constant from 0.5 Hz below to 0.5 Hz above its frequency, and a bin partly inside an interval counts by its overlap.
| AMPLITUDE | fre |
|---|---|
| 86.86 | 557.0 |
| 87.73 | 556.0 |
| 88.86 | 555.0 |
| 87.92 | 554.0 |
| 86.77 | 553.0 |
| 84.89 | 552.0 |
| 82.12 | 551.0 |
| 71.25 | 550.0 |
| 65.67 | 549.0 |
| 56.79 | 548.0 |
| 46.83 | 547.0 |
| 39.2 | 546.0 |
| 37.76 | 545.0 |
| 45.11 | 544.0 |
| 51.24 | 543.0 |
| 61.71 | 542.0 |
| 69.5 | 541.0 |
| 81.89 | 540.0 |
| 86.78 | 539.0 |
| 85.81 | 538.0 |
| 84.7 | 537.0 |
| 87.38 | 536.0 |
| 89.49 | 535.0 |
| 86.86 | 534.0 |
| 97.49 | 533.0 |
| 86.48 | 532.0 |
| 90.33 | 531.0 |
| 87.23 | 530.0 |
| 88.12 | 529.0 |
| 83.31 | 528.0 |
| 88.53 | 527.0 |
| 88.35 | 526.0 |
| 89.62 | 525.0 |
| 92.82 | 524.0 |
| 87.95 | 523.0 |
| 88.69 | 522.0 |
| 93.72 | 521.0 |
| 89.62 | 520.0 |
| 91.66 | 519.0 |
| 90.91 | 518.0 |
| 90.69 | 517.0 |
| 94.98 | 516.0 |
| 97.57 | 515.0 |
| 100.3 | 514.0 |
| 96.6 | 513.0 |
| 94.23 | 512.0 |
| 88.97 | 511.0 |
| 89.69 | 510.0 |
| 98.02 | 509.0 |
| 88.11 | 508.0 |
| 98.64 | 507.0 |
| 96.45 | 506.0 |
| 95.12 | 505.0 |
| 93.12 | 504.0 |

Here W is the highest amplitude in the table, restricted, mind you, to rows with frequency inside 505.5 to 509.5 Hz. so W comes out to 98.64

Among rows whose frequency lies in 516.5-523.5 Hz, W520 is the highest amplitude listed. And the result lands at 93.72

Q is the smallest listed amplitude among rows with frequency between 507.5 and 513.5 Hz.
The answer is 88.11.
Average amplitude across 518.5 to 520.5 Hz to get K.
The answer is 90.6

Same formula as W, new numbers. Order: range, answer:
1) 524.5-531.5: 90.33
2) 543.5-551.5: 82.12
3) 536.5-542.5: 86.78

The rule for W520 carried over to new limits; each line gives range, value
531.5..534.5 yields 97.49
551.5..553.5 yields 86.77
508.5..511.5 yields 98.02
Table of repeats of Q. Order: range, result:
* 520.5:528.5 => 83.31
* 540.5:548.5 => 37.76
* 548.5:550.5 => 65.67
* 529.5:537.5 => 84.7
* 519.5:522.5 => 88.69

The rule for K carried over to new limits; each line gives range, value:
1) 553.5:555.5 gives 88.4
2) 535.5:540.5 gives 85.3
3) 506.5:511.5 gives 92.7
